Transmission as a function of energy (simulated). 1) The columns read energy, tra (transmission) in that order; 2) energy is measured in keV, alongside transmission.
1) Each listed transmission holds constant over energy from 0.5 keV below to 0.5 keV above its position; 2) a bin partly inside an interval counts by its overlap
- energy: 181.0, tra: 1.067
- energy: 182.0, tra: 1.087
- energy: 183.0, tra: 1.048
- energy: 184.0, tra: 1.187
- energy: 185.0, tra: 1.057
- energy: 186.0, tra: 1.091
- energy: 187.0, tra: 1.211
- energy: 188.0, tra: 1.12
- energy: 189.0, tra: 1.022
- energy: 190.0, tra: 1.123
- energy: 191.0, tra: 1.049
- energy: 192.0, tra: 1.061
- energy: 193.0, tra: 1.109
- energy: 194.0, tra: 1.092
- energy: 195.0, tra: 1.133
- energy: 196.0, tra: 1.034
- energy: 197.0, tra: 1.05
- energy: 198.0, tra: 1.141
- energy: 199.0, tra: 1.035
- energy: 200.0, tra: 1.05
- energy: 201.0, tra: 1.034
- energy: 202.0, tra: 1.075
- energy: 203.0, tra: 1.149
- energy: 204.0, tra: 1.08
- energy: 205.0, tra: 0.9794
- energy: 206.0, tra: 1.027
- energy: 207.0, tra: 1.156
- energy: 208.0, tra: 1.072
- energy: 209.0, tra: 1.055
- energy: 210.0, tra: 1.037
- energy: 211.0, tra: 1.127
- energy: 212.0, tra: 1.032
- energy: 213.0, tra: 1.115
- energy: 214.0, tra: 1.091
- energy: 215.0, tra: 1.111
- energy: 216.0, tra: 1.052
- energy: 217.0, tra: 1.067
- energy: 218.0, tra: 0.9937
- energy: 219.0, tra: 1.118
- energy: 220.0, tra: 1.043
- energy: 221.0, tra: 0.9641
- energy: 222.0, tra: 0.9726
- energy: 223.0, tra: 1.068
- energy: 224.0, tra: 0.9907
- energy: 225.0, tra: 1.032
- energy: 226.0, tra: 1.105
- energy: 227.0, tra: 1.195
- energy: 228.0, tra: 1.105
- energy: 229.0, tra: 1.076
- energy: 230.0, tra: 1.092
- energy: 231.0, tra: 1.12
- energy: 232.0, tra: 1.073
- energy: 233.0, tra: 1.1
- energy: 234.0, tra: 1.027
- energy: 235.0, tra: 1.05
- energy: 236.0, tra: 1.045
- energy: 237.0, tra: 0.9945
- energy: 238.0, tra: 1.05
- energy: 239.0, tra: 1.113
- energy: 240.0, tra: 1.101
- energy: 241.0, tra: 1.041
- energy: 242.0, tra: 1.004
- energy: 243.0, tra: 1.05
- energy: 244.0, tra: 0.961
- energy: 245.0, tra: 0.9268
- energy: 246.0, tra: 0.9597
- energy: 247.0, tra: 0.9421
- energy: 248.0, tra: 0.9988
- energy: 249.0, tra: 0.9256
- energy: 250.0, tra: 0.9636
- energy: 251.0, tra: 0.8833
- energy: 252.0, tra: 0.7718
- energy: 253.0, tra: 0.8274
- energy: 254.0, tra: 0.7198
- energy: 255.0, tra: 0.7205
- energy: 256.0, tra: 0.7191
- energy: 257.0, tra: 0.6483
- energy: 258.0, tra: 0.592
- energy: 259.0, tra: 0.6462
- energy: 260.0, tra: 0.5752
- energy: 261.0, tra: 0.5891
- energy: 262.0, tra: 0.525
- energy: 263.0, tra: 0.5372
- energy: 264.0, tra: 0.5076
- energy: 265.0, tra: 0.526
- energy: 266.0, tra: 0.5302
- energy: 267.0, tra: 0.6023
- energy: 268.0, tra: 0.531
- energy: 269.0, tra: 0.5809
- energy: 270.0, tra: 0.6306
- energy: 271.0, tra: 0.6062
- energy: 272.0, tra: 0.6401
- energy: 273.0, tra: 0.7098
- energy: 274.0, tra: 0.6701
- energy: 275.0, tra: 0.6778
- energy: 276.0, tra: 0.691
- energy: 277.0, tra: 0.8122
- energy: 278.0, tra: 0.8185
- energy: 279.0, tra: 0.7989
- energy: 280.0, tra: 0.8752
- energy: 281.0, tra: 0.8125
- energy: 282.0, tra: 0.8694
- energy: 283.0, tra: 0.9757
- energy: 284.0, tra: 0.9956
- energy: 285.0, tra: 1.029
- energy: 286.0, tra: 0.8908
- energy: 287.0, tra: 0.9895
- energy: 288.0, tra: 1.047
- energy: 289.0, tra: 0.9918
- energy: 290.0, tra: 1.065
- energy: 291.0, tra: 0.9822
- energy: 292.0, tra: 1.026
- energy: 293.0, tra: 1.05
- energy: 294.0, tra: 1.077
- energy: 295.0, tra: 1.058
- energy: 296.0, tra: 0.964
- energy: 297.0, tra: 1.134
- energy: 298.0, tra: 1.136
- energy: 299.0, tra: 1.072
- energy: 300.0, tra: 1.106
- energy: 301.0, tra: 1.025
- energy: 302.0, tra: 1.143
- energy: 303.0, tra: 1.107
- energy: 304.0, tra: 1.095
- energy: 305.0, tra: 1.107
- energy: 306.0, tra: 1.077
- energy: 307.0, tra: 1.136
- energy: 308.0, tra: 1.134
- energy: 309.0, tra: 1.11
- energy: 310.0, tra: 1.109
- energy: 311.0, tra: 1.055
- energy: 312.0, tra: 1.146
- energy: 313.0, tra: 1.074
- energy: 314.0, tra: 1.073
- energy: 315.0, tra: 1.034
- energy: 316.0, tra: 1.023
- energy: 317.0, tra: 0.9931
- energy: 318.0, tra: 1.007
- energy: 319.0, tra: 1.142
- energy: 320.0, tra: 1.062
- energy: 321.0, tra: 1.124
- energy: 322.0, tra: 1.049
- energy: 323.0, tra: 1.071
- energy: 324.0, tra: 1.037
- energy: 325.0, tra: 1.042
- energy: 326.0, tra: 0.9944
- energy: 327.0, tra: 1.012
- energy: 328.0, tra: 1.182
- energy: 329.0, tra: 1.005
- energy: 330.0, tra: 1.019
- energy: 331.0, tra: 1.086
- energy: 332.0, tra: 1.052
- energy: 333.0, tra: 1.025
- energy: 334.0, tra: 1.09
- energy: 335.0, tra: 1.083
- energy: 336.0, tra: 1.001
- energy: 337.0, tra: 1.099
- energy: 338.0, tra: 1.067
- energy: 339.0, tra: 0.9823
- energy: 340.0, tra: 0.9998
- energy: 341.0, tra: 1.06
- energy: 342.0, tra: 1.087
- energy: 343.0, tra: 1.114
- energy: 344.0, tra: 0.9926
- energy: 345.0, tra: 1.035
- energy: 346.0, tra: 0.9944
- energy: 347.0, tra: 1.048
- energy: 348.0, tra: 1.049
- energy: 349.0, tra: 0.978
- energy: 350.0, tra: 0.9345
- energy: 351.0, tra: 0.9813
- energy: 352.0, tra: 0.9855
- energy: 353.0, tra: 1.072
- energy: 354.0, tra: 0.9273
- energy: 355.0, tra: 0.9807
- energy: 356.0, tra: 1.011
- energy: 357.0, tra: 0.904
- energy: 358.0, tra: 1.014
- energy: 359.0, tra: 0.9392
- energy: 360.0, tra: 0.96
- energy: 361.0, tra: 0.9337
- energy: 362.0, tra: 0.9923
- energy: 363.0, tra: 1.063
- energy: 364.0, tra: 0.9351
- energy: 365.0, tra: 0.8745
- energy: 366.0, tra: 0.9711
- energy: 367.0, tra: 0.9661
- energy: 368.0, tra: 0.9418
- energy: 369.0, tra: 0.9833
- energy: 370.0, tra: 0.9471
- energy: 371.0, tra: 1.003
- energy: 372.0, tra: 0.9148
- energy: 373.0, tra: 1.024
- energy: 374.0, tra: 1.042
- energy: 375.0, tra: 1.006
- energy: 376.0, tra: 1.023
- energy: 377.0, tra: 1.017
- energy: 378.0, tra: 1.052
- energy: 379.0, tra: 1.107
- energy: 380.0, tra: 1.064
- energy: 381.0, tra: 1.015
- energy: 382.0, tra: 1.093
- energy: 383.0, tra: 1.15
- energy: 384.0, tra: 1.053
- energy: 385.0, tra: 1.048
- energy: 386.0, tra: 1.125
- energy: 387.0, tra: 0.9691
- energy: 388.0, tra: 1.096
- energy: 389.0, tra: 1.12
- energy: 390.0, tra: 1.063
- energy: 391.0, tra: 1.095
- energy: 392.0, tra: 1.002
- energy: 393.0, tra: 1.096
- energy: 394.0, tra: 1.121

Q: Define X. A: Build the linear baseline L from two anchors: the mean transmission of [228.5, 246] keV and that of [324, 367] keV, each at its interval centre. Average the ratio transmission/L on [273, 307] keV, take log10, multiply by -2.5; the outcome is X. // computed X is 0.06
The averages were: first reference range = 1.05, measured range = 0.973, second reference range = 1.01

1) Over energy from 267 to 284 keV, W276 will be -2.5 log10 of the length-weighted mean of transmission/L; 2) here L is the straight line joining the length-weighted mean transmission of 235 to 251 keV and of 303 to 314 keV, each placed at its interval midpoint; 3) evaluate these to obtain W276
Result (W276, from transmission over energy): 0.39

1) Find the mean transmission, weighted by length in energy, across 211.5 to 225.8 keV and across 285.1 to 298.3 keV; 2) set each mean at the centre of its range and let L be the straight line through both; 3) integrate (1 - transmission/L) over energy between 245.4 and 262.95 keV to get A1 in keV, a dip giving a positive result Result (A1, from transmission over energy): 4.71 keV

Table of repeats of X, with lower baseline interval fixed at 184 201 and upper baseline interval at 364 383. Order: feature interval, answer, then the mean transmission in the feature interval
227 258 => 0.108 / 0.965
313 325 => -0.028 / 1.06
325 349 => -0.025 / 1.05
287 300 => -0.009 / 1.05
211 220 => 0.003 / 1.07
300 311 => -0.067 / 1.1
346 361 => 0.033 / 0.983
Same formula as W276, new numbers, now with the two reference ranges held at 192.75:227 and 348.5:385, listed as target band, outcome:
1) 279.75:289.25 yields 0.09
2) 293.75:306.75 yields -0.06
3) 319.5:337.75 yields -0.05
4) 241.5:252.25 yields 0.11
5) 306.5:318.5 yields -0.06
